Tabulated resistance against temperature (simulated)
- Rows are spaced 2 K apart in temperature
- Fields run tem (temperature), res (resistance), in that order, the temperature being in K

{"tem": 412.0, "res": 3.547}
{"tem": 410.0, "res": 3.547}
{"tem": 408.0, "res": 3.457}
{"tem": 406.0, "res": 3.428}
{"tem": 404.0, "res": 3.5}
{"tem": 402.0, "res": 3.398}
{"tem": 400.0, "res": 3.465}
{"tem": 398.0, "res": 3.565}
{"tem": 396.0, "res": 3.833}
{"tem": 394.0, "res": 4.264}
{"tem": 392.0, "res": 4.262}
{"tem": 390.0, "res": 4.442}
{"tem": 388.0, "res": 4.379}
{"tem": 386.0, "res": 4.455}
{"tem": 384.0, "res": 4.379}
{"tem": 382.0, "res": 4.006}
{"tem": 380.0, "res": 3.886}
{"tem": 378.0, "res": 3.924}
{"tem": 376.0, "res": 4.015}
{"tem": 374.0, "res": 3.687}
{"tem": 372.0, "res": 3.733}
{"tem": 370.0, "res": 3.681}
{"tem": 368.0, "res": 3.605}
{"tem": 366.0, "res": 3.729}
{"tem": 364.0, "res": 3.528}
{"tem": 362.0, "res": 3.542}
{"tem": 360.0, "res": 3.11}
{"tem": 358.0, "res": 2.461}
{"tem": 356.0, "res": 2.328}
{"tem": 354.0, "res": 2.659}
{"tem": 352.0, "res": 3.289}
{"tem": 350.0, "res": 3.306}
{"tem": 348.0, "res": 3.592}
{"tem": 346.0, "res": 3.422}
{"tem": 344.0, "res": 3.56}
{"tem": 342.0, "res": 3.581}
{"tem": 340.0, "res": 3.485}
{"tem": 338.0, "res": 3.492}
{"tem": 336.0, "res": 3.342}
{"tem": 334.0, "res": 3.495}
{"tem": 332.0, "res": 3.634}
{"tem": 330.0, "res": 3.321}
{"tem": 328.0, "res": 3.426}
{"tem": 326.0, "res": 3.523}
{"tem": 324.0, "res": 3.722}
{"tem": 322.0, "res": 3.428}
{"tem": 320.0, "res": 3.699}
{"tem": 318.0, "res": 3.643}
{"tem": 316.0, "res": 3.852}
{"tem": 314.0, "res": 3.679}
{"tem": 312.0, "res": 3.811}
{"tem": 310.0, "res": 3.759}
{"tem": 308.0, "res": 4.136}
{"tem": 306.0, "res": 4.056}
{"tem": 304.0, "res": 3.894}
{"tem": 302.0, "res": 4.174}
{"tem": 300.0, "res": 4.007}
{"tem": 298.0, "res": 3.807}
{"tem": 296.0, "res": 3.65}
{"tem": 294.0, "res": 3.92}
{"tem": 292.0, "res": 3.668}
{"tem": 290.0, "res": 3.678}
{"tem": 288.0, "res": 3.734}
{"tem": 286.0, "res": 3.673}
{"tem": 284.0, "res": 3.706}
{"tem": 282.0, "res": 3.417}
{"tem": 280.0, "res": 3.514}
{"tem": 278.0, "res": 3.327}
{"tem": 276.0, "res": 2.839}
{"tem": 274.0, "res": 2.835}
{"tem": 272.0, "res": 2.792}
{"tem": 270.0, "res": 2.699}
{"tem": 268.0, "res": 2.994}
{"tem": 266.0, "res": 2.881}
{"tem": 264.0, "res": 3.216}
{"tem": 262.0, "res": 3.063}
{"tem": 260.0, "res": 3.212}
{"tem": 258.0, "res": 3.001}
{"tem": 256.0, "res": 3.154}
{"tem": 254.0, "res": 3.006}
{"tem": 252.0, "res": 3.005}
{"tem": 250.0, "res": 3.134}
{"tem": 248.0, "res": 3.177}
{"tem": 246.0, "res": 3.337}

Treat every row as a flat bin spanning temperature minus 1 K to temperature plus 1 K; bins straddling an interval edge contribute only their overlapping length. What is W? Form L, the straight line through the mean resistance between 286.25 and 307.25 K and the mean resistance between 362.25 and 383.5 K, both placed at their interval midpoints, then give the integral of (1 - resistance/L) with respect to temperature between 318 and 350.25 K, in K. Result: 2.6 K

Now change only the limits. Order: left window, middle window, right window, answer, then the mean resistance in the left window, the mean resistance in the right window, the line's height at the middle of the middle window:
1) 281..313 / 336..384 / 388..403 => 5.0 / 3.82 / 3.92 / 3.88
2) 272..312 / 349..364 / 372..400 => 3.6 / 3.65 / 4.05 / 3.93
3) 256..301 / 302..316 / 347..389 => -2.0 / 3.34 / 3.59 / 3.43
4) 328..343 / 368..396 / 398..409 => -4.8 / 3.48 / 3.46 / 3.46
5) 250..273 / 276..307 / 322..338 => -4.8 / 3.01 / 3.49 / 3.22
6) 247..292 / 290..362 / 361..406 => -0.6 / 3.2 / 3.87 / 3.53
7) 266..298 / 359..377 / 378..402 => 1.3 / 3.36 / 4.05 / 3.91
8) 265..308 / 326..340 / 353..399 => 0.6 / 3.5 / 3.72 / 3.61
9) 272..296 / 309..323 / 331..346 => -0.8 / 3.46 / 3.51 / 3.49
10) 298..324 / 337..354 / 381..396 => 2.6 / 3.84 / 4.28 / 4.04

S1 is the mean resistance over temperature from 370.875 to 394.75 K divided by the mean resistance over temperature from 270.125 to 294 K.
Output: 1.22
